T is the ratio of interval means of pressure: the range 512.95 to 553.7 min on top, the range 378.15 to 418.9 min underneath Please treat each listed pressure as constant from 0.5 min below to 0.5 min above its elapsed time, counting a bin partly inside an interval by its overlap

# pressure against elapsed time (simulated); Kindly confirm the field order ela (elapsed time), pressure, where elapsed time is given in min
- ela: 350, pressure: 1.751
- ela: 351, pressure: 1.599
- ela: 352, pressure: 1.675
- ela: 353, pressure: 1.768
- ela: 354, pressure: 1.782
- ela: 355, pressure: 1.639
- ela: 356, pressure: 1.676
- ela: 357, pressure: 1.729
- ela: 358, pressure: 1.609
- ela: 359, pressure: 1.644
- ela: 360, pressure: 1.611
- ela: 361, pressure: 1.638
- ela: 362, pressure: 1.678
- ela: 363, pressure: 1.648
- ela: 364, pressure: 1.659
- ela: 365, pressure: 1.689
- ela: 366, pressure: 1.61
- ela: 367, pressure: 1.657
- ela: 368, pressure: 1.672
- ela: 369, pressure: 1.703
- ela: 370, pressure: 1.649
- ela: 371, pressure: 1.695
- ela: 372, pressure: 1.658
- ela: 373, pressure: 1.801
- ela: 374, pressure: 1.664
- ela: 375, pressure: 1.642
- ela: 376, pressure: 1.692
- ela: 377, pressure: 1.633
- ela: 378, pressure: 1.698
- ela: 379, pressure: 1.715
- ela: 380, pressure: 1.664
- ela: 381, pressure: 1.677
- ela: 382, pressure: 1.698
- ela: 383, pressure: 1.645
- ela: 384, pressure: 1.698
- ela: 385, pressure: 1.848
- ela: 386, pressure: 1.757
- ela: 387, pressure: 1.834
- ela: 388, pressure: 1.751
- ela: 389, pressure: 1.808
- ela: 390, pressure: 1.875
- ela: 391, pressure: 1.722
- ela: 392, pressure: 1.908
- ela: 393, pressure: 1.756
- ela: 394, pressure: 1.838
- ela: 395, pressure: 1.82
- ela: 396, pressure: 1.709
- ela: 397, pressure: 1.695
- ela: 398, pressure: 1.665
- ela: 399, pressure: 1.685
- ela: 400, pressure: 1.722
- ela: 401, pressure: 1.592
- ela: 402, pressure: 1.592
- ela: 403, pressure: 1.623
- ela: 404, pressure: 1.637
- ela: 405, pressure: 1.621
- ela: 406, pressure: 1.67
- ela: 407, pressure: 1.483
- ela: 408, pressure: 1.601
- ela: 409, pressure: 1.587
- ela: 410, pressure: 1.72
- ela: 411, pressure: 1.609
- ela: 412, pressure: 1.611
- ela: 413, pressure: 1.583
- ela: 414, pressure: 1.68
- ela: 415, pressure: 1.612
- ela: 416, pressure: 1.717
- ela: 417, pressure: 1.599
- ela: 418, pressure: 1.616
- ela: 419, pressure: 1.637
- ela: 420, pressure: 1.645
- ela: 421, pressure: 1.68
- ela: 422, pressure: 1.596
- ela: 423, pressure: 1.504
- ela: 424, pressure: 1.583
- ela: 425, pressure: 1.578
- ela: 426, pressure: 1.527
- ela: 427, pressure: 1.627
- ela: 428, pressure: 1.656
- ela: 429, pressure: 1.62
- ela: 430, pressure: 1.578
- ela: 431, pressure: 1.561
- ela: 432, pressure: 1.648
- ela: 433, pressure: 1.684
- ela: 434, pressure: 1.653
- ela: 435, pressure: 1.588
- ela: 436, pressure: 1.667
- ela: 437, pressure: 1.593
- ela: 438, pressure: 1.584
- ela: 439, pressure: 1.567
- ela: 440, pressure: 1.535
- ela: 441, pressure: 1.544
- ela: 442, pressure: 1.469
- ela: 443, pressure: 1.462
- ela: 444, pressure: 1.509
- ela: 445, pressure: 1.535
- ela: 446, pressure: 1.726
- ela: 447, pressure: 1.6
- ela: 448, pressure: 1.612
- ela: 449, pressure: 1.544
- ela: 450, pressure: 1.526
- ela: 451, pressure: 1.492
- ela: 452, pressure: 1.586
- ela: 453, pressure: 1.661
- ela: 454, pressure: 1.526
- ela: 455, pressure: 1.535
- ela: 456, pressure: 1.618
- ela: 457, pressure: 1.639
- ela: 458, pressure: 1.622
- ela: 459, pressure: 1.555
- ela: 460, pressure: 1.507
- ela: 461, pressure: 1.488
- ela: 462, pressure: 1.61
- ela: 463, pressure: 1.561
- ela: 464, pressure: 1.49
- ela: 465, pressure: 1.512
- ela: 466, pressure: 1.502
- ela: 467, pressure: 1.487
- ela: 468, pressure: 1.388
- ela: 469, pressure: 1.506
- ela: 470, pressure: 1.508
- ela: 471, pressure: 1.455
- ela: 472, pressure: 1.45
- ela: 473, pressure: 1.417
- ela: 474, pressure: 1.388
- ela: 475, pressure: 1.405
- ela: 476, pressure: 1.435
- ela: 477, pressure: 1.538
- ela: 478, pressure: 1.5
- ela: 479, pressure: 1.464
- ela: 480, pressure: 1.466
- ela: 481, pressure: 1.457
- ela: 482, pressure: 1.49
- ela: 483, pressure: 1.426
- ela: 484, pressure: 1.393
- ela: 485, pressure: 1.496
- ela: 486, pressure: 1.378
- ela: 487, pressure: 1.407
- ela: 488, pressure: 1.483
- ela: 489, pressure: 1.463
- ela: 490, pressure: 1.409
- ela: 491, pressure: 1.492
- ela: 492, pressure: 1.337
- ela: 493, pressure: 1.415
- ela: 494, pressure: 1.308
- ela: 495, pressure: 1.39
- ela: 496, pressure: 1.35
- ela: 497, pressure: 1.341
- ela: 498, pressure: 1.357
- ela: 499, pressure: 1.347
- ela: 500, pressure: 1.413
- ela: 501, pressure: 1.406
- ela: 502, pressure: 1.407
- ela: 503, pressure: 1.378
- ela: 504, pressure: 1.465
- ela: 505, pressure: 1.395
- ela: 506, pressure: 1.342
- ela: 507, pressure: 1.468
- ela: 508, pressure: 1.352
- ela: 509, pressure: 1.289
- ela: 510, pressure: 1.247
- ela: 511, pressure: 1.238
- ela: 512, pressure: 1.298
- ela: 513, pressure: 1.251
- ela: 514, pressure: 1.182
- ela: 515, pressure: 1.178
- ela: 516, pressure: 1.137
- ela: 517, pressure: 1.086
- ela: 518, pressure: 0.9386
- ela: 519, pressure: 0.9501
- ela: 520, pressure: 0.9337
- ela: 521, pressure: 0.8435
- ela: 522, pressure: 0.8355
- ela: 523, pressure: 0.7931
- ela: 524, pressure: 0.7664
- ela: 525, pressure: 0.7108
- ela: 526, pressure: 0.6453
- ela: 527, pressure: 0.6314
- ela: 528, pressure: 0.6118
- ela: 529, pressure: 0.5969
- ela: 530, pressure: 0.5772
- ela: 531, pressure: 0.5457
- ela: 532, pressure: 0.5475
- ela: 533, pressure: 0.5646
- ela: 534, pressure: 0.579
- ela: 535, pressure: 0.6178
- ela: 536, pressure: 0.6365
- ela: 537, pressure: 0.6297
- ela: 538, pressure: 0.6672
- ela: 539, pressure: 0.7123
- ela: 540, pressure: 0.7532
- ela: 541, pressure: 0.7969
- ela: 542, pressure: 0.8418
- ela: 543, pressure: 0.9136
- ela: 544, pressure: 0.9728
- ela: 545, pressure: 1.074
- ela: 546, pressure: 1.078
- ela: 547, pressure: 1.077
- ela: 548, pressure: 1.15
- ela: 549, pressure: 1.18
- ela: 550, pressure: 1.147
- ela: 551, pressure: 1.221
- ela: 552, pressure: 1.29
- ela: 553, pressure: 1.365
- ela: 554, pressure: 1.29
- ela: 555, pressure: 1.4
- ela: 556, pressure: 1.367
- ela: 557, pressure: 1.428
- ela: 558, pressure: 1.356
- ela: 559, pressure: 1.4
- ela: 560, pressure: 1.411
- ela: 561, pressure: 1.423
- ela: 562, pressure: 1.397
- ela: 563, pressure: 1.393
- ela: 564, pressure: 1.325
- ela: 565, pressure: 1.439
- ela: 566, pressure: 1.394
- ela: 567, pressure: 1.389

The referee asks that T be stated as 0.52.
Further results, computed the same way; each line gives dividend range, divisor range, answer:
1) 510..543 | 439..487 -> 0.55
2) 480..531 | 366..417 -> 0.71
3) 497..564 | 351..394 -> 0.63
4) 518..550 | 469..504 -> 0.55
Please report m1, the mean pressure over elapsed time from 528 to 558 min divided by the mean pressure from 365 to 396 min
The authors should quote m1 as 0.54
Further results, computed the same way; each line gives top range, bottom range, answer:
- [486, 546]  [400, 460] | 0.66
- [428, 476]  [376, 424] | 0.92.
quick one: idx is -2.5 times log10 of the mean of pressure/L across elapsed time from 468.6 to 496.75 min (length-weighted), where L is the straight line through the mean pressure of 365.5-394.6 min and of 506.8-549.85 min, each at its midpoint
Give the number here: -0.237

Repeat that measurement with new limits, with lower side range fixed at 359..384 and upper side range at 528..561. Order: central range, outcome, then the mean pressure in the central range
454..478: -0.17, 1.51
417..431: -0.10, 1.6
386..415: -0.09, 1.69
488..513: -0.19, 1.37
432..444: -0.13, 1.58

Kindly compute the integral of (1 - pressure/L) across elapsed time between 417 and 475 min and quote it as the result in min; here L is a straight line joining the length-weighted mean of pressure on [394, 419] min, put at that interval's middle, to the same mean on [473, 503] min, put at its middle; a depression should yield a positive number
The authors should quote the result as -0.87 min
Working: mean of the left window 1.65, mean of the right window 1.42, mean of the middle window 1.56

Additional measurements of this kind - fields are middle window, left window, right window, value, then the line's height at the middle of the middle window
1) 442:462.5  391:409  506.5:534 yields -3.2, 1.35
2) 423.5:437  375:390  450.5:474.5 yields -0.1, 1.6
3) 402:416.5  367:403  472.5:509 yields 0.2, 1.65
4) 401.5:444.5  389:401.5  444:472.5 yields 1.5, 1.66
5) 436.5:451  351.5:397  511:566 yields -1.5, 1.41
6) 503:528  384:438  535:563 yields 3.4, 1.24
